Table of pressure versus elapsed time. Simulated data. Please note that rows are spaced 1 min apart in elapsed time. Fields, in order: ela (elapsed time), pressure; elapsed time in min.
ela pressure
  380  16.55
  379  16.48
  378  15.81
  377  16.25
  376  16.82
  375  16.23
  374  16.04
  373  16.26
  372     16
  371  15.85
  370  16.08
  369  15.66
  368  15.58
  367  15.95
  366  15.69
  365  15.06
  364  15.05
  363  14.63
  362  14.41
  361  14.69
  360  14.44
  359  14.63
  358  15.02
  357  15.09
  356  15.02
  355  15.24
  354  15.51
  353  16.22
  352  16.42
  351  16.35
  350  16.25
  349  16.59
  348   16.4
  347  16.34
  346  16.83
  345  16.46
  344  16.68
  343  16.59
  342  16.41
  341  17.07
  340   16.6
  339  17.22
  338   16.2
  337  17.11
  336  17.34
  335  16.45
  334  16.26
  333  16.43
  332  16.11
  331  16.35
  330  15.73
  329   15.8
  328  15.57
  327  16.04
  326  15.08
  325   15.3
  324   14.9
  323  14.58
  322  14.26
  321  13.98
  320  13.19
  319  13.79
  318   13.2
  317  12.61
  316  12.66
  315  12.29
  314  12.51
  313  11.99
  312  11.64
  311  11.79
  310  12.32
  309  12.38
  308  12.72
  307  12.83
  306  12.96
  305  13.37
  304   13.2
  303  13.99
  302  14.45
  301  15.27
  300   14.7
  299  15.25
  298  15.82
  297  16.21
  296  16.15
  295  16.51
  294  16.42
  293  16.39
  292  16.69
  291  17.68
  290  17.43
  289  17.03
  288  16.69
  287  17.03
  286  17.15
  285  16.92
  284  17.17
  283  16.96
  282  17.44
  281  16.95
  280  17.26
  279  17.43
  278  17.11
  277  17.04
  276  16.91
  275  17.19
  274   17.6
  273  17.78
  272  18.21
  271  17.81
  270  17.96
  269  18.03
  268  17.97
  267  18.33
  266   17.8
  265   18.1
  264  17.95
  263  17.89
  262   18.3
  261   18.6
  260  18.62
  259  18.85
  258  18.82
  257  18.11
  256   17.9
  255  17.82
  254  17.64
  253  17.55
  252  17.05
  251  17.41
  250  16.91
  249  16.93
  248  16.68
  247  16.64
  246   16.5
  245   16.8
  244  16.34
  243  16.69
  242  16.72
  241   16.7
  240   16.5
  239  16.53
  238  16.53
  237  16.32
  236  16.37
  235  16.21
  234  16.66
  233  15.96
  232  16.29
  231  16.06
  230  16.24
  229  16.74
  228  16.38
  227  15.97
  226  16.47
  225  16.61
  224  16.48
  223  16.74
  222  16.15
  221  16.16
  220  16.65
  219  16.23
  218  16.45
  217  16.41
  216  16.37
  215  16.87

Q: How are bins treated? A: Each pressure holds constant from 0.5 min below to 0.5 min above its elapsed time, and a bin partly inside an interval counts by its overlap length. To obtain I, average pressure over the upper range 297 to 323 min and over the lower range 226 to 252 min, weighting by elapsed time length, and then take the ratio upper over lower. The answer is 0.8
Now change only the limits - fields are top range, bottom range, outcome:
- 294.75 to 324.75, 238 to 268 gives 0.78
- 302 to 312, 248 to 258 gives 0.73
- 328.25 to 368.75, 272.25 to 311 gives 1.01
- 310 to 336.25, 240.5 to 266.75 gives 0.82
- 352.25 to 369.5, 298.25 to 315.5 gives 1.15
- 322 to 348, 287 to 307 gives 1.04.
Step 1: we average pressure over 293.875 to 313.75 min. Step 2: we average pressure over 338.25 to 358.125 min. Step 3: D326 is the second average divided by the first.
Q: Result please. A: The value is 1.17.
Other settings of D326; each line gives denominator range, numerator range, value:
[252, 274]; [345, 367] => 0.86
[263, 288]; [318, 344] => 0.90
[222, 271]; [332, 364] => 0.93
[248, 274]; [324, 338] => 0.90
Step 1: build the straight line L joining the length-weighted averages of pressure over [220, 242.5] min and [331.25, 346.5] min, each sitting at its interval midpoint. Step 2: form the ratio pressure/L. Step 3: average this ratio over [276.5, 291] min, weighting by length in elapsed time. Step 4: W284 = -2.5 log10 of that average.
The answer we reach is -0.04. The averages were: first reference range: 16.4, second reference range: 16.6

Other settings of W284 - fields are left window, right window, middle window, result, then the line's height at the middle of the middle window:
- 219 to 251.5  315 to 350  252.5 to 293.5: -0.09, 16.2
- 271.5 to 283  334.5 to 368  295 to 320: 0.23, 16.8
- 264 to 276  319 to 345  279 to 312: 0.11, 17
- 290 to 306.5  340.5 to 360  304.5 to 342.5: 0.08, 15.7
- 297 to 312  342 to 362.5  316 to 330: 0.00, 14.5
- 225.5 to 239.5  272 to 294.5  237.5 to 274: -0.05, 16.7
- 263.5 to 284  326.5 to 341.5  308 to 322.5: 0.30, 16.8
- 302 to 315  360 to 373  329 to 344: -0.18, 14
